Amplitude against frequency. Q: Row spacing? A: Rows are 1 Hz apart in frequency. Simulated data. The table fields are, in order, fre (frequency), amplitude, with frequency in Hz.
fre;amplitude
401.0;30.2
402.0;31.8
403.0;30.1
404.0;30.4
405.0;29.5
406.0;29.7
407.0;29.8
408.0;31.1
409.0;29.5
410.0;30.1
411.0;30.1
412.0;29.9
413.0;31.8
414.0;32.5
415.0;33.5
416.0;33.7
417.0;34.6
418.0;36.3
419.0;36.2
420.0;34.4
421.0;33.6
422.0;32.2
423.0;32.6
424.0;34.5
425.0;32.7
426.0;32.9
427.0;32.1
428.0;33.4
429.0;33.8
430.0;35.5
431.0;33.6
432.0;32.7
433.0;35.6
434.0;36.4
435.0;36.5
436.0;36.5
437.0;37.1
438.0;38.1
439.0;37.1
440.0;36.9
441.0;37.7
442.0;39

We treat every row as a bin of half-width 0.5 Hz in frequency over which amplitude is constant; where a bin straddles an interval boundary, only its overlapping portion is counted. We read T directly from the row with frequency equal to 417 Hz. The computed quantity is 34.6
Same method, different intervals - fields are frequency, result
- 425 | 32.7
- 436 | 36.5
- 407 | 29.8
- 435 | 36.5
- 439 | 37.1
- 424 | 34.5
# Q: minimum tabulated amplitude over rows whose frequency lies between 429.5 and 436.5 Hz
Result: 32.7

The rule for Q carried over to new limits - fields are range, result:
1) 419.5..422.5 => 32.2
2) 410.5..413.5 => 29.9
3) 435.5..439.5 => 36.5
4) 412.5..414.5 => 31.8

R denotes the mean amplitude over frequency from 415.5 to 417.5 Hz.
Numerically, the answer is 34.2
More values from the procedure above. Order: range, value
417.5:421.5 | 35.1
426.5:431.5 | 33.7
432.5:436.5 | 36.2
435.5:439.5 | 37.2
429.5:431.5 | 34.5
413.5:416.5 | 33.2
